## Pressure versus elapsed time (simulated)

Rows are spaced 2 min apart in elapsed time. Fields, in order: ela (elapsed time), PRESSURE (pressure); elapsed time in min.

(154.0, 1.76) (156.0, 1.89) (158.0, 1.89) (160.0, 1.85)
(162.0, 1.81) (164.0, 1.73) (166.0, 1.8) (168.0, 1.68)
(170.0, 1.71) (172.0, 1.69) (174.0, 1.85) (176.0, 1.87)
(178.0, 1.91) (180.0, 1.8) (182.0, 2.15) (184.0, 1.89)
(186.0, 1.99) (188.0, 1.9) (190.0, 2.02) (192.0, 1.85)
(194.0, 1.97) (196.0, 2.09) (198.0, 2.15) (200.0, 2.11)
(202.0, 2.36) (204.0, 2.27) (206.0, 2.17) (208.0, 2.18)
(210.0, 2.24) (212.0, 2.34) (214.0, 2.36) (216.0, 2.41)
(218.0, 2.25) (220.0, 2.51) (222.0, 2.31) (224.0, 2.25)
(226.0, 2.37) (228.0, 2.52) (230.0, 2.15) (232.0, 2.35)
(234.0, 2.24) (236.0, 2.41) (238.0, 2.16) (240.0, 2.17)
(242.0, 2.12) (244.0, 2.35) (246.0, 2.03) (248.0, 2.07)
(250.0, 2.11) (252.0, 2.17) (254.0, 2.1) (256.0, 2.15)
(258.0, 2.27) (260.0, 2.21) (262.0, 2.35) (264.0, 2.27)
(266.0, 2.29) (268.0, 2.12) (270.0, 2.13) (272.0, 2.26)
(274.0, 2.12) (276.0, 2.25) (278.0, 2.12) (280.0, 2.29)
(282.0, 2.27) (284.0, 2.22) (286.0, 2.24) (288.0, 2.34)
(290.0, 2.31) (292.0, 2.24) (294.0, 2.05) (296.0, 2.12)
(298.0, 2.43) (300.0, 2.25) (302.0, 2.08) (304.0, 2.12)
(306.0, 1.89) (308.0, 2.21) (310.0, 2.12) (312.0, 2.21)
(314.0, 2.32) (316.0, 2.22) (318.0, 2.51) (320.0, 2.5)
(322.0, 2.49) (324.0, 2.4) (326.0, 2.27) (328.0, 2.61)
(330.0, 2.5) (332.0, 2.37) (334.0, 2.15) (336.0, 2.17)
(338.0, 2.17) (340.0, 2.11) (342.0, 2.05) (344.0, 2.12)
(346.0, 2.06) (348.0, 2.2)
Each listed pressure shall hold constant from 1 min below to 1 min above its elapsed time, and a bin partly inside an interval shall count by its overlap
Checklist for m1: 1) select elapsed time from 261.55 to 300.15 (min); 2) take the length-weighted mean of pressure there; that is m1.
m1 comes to 2.23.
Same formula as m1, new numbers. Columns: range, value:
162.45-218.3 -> 2.02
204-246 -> 2.29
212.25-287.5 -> 2.24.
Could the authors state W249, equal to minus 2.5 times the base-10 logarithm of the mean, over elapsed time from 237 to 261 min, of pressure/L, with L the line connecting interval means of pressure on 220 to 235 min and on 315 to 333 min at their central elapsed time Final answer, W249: 0.09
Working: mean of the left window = 2.33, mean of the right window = 2.43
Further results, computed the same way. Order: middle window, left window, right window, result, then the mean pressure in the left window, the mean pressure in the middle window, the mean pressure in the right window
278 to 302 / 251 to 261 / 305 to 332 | 0.011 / 2.18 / 2.24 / 2.33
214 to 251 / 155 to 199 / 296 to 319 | -0.124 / 1.89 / 2.27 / 2.21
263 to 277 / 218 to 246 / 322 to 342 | 0.043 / 2.29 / 2.21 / 2.3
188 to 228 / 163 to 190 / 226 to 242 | -0.067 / 1.85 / 2.22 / 2.28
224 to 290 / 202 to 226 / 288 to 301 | 0.021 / 2.3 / 2.23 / 2.24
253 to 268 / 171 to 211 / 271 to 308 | -0.039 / 2.02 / 2.23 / 2.2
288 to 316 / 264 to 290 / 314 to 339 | 0.051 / 2.23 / 2.19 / 2.36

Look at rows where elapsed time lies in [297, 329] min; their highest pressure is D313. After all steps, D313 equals 2.61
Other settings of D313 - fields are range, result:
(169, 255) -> 2.52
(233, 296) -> 2.41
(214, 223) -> 2.51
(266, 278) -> 2.29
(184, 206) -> 2.36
